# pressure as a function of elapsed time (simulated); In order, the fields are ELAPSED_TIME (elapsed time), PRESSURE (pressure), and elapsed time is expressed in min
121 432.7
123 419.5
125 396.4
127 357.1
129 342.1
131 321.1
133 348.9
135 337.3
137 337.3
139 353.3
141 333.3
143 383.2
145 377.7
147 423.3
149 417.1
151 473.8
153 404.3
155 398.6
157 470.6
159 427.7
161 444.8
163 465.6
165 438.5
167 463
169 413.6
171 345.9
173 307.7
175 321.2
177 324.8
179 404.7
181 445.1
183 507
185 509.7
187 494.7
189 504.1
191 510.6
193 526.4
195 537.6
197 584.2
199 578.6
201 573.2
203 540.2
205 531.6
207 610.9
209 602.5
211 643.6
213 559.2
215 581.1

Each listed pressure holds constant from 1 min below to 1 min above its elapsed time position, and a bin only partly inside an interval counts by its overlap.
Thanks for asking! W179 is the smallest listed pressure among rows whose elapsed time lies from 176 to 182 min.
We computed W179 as 324.8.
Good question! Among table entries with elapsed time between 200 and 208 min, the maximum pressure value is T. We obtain 610.9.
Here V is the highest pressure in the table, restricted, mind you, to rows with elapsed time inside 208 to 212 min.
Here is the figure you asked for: 643.6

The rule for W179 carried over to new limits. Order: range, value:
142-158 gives 377.7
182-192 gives 494.7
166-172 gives 345.9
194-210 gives 531.6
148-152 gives 417.1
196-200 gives 578.6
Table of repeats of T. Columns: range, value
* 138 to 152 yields 473.8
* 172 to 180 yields 404.7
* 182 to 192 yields 510.6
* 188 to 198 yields 584.2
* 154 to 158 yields 470.6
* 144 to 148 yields 423.3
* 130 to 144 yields 383.2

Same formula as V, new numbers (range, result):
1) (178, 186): 509.7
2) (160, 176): 465.6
